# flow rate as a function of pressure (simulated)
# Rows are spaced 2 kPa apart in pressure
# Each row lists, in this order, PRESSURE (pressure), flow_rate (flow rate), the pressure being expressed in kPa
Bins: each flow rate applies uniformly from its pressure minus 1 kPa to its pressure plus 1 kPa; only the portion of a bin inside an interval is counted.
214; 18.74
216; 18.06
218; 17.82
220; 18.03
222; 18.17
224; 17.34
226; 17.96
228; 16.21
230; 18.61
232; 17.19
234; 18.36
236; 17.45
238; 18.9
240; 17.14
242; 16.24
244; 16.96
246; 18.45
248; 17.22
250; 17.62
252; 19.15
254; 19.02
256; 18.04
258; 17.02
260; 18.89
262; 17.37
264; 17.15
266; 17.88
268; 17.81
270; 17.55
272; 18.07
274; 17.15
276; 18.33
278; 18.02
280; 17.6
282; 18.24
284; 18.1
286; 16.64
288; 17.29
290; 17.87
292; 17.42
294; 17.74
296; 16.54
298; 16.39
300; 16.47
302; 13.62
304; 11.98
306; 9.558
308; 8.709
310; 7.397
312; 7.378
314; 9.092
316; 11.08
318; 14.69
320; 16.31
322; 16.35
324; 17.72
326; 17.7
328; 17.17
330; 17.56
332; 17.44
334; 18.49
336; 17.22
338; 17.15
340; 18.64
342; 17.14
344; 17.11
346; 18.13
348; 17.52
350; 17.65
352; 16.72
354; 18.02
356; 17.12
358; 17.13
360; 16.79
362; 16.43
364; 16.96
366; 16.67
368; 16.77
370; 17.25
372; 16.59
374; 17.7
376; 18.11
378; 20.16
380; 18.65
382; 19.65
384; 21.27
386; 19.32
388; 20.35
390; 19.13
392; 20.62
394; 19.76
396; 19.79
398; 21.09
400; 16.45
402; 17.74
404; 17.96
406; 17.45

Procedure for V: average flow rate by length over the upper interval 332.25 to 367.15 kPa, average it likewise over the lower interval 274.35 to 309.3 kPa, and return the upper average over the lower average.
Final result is 1.1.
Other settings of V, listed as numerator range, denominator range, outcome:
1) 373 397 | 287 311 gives 1.37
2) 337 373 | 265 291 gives 0.97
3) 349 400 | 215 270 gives 1.03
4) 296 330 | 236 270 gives 0.76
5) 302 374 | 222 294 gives 0.88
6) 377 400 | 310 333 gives 1.37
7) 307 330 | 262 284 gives 0.75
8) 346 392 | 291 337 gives 1.24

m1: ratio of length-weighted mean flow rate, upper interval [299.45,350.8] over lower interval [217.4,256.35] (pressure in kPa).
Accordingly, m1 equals 0.84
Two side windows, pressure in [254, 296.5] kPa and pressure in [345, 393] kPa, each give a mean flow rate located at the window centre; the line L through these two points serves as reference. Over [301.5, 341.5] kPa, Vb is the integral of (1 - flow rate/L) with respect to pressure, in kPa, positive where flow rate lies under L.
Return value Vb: 8.06 kPa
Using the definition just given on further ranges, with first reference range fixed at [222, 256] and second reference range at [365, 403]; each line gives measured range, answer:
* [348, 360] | 0.83 kPa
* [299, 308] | 2.85 kPa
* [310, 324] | 4.45 kPa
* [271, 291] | 0.36 kPa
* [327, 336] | 0.39 kPa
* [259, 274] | 0.15 kPa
